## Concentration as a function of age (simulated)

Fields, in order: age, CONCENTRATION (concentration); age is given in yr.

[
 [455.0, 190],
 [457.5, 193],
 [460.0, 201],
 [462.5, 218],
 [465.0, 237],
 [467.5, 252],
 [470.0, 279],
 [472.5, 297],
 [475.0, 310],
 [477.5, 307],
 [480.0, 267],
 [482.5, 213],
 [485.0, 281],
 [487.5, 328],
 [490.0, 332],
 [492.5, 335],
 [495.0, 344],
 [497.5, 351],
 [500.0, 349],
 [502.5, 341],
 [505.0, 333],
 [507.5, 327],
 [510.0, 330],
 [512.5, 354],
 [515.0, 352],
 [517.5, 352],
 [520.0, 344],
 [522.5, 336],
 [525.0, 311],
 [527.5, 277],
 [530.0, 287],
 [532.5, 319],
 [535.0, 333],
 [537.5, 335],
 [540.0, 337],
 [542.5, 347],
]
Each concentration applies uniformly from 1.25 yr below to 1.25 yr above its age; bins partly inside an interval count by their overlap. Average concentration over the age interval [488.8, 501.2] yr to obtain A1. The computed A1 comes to 342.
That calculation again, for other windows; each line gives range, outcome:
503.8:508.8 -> 330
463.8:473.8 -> 267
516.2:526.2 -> 336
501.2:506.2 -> 337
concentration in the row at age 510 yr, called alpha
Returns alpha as 330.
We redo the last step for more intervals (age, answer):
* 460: 201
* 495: 344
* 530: 287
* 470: 279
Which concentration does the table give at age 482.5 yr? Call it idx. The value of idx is 213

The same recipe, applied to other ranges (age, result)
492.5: 335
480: 267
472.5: 297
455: 190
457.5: 193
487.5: 328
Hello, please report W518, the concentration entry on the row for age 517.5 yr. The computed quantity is 352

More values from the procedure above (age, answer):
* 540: 337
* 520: 344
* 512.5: 354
